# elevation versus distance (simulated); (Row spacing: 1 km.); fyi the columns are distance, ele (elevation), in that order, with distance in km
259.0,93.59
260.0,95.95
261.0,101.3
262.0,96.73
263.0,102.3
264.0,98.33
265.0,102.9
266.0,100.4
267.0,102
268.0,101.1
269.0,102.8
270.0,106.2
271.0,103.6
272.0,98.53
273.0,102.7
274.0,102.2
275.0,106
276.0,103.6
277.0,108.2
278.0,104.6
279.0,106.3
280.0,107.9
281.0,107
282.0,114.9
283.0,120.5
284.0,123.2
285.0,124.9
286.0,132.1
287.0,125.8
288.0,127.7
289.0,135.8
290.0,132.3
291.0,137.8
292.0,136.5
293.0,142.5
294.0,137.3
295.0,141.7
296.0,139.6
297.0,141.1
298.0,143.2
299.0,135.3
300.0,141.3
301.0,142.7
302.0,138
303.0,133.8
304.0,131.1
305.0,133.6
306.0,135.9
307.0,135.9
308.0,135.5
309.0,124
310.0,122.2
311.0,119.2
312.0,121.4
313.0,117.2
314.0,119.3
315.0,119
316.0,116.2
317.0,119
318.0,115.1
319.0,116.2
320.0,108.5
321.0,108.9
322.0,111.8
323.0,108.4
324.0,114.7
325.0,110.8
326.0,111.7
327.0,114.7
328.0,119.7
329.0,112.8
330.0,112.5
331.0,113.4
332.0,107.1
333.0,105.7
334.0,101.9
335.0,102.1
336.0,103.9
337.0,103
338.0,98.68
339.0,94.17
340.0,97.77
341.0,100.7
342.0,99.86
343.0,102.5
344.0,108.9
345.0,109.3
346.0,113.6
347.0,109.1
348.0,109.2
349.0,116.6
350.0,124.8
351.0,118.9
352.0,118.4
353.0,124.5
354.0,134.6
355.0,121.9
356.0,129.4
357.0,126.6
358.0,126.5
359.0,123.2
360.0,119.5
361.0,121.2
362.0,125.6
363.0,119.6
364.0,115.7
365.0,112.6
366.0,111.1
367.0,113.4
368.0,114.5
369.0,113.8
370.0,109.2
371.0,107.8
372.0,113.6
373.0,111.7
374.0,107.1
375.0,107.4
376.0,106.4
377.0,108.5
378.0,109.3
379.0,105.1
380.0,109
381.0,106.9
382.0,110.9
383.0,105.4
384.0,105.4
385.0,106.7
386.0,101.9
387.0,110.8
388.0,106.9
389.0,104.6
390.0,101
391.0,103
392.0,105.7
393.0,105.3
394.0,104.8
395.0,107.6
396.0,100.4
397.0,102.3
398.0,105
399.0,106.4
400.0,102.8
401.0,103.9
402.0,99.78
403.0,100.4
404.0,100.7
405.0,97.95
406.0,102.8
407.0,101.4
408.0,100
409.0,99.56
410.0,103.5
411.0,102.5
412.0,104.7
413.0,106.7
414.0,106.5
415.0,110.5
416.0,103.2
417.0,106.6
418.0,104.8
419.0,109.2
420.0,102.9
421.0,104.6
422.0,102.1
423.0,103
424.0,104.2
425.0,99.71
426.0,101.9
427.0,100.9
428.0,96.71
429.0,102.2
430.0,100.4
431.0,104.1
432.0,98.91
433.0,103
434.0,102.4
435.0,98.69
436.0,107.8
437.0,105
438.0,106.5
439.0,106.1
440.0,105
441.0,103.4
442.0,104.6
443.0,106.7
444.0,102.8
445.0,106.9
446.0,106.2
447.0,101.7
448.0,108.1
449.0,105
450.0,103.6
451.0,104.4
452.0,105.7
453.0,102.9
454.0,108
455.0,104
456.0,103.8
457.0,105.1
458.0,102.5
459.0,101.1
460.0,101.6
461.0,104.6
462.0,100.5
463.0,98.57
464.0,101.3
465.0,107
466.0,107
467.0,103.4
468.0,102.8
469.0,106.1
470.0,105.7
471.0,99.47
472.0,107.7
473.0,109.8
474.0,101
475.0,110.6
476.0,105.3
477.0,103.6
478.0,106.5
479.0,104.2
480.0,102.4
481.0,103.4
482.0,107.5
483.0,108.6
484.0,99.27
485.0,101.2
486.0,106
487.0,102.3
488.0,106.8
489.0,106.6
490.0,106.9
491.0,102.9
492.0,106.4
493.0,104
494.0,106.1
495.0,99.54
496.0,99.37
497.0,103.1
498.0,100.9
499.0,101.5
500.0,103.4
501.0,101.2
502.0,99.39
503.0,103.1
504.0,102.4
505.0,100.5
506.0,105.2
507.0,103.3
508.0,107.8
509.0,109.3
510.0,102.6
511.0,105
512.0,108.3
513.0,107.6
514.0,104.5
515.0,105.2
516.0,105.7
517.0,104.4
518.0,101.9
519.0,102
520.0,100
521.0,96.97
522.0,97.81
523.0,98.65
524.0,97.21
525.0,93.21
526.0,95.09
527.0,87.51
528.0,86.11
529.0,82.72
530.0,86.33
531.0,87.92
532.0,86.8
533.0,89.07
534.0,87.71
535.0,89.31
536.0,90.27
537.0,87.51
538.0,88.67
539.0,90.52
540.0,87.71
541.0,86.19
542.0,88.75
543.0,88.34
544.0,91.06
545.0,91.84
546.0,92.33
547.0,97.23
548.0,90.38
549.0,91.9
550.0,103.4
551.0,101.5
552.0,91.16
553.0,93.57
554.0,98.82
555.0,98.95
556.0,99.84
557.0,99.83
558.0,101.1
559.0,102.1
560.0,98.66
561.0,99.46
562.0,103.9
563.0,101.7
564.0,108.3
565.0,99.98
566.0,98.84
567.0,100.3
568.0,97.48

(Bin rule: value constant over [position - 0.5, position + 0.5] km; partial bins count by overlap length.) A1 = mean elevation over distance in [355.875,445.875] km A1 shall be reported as 107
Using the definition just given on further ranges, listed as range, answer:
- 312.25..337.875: 112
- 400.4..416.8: 103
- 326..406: 110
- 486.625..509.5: 104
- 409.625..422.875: 105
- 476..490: 105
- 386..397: 105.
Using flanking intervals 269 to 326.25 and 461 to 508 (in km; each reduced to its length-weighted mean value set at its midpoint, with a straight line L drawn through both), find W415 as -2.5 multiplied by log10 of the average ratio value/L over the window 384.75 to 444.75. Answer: 0.07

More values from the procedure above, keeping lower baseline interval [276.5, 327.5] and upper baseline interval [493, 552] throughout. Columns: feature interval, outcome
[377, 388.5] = 0.07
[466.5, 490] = -0.02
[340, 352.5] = 0.08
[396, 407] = 0.10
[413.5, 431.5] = 0.06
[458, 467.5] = 0.02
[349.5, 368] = -0.04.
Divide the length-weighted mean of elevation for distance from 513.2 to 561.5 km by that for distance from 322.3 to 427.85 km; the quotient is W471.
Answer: 0.87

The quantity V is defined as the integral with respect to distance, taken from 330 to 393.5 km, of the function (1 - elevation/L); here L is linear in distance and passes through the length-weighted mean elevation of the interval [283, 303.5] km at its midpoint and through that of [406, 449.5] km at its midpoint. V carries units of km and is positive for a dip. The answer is 4.38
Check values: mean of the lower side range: 135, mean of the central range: 111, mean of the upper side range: 104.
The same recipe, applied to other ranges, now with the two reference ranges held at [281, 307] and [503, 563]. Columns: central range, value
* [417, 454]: 2.6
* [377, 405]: 3.2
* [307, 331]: 2.4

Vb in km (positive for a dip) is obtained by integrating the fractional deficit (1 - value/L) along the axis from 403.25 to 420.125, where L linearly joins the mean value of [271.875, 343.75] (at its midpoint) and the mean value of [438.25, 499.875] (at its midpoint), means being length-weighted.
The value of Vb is 0.9 km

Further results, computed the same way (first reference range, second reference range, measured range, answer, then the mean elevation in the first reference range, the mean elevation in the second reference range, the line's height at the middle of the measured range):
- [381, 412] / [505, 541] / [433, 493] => -2.7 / 104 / 96.5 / 99.9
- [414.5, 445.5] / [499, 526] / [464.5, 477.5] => -0.3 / 104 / 102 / 103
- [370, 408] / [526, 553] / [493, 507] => -1.2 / 105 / 90.2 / 94.2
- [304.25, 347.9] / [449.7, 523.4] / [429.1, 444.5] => 0.4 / 113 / 104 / 107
